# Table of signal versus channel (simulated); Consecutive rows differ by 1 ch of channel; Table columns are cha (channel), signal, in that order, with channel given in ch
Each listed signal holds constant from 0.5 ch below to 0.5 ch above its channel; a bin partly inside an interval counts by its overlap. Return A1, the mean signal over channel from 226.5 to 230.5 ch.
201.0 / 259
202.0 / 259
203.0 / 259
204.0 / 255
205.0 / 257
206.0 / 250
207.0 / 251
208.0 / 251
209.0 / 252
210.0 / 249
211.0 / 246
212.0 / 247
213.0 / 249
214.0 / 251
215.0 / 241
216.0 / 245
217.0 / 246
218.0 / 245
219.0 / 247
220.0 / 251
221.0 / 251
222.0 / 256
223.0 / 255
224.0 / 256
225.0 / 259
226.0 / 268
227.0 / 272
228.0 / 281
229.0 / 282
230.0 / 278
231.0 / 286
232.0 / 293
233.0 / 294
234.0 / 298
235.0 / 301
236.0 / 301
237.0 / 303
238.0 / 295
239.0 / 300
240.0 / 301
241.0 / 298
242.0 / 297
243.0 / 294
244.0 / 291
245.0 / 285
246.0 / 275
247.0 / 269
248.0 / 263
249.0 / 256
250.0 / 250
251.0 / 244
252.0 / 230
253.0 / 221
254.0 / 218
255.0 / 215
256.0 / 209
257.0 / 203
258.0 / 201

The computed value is 278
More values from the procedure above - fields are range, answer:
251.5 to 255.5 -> 221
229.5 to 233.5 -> 288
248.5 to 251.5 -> 250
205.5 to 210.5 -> 251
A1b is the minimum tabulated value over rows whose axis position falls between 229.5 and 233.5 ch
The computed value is 278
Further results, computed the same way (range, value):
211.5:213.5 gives 247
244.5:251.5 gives 244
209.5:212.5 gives 246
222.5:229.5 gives 255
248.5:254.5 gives 218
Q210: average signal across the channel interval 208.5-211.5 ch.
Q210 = 249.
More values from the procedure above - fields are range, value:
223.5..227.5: 264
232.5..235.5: 298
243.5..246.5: 284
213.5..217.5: 246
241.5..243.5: 296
